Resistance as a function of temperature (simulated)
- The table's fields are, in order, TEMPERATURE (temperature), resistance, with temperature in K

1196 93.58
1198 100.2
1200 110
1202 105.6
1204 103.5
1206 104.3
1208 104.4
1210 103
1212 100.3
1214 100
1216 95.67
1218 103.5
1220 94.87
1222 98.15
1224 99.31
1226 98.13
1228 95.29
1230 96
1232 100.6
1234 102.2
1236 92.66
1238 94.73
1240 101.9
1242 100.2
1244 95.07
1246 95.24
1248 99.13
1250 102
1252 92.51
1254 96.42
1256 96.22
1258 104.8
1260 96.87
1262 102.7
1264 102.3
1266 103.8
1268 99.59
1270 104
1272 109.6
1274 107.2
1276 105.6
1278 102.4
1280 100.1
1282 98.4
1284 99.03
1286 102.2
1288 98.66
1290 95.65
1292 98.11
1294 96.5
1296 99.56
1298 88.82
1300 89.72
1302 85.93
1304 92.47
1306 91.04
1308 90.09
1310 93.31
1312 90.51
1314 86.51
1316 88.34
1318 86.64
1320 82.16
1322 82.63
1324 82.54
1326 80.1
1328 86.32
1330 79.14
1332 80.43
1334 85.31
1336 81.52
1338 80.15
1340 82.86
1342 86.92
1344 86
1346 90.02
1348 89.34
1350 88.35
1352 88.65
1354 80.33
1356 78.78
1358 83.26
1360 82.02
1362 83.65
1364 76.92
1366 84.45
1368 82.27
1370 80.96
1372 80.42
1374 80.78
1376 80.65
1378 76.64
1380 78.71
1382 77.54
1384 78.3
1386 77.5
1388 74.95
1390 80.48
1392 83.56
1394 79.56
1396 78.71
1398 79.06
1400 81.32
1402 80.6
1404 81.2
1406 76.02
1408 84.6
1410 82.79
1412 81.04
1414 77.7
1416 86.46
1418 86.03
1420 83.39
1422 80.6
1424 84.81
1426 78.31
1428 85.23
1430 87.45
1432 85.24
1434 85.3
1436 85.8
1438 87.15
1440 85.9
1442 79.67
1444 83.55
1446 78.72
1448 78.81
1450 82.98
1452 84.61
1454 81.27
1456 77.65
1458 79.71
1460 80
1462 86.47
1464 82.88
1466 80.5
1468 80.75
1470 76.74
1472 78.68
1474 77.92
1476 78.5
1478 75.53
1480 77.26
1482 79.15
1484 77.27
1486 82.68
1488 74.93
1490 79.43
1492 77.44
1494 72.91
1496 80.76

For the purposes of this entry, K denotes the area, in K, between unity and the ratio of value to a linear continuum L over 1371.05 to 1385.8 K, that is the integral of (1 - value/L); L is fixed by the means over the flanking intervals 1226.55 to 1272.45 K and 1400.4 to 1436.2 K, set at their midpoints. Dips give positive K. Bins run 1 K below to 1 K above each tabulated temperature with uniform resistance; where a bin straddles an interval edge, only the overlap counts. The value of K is 1.3 K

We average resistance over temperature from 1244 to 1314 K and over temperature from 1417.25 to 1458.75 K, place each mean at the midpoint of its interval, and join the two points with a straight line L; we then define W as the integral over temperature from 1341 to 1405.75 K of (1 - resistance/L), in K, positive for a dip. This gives 5.41 K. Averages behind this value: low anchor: 97.8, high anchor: 83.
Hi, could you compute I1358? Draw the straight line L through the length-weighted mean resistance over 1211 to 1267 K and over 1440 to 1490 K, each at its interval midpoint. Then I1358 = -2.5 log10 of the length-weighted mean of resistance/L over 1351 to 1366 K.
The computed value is 0.08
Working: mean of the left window 98.6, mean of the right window 80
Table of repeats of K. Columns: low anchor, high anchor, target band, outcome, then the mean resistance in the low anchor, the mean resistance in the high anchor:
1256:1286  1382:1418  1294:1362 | 4.7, 102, 80.3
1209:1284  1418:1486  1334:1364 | 2.1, 99.7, 81.5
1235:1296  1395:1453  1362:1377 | 1.2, 99.8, 82.5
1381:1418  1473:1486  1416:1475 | -2.5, 80.2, 78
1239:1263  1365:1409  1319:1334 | 1.0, 98.6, 79.9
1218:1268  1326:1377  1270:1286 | -1.6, 98.5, 83.1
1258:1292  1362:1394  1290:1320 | 1.3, 102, 79.7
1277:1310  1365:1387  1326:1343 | 1.0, 95.5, 79.8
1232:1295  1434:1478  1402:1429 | 1.0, 99.9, 81.3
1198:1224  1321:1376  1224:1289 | -3.0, 102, 83.1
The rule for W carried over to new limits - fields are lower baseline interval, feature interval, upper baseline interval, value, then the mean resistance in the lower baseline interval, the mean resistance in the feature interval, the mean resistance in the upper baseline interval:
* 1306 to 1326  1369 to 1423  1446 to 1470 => 2.1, 86.8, 80.4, 81.1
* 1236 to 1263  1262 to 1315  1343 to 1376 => -2.6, 98.1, 97.5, 83.4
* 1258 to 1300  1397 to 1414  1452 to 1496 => 1.2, 100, 80.6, 79.1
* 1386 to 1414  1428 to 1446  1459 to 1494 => -1.2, 80.1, 84.7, 79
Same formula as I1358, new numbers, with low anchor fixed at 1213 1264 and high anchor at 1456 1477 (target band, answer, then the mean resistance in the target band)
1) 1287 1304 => 0.00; 94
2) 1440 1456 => 0.00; 81.4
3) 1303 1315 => 0.02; 90.7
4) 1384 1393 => 0.10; 79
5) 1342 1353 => 0.02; 88.3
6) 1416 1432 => -0.01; 84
